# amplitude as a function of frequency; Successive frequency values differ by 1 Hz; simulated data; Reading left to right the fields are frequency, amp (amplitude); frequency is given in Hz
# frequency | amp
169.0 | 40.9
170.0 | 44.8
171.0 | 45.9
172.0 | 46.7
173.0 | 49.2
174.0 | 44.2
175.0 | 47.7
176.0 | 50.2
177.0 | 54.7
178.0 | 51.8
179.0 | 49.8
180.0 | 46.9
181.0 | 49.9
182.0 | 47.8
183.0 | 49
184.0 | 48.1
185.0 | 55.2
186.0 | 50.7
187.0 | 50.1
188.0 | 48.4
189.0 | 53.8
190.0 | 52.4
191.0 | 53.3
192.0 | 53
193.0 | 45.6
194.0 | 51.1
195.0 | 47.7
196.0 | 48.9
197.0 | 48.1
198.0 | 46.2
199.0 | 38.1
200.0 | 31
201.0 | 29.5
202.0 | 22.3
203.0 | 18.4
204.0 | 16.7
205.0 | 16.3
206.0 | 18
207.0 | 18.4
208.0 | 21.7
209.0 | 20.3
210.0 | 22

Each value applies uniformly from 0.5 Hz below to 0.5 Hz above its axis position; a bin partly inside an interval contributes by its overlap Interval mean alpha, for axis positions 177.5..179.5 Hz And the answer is 50.8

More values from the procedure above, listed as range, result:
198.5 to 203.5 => 27.9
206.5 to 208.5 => 20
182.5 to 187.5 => 50.6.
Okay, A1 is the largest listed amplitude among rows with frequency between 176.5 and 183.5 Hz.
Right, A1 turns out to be 54.7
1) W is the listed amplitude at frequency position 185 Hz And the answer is 55.2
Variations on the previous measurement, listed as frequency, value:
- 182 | 47.8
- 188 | 48.4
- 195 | 47.7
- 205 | 16.3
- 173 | 49.2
